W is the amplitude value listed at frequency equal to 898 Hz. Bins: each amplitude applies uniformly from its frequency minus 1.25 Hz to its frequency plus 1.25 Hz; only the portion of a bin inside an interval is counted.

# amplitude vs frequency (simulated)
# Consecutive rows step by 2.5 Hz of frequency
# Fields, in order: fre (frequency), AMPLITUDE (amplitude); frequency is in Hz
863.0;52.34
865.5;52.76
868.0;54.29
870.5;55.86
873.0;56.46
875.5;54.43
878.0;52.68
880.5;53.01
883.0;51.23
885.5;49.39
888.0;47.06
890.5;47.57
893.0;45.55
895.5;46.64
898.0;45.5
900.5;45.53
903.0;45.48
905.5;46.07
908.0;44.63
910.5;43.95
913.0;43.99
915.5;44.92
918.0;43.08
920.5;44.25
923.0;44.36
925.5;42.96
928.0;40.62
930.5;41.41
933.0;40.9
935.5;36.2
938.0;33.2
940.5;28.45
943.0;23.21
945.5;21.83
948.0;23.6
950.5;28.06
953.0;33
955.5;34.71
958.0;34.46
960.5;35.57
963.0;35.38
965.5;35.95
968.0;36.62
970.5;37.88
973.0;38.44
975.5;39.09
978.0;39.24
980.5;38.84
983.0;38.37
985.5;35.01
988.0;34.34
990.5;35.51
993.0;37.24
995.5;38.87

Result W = 45.5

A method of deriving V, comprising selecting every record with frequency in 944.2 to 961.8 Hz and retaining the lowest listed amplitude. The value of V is 21.83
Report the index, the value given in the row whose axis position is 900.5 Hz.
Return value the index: 45.53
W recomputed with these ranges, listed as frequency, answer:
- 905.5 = 46.07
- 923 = 44.36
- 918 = 43.08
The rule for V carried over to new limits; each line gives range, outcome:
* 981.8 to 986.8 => 35.01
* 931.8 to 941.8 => 28.45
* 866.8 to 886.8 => 49.39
